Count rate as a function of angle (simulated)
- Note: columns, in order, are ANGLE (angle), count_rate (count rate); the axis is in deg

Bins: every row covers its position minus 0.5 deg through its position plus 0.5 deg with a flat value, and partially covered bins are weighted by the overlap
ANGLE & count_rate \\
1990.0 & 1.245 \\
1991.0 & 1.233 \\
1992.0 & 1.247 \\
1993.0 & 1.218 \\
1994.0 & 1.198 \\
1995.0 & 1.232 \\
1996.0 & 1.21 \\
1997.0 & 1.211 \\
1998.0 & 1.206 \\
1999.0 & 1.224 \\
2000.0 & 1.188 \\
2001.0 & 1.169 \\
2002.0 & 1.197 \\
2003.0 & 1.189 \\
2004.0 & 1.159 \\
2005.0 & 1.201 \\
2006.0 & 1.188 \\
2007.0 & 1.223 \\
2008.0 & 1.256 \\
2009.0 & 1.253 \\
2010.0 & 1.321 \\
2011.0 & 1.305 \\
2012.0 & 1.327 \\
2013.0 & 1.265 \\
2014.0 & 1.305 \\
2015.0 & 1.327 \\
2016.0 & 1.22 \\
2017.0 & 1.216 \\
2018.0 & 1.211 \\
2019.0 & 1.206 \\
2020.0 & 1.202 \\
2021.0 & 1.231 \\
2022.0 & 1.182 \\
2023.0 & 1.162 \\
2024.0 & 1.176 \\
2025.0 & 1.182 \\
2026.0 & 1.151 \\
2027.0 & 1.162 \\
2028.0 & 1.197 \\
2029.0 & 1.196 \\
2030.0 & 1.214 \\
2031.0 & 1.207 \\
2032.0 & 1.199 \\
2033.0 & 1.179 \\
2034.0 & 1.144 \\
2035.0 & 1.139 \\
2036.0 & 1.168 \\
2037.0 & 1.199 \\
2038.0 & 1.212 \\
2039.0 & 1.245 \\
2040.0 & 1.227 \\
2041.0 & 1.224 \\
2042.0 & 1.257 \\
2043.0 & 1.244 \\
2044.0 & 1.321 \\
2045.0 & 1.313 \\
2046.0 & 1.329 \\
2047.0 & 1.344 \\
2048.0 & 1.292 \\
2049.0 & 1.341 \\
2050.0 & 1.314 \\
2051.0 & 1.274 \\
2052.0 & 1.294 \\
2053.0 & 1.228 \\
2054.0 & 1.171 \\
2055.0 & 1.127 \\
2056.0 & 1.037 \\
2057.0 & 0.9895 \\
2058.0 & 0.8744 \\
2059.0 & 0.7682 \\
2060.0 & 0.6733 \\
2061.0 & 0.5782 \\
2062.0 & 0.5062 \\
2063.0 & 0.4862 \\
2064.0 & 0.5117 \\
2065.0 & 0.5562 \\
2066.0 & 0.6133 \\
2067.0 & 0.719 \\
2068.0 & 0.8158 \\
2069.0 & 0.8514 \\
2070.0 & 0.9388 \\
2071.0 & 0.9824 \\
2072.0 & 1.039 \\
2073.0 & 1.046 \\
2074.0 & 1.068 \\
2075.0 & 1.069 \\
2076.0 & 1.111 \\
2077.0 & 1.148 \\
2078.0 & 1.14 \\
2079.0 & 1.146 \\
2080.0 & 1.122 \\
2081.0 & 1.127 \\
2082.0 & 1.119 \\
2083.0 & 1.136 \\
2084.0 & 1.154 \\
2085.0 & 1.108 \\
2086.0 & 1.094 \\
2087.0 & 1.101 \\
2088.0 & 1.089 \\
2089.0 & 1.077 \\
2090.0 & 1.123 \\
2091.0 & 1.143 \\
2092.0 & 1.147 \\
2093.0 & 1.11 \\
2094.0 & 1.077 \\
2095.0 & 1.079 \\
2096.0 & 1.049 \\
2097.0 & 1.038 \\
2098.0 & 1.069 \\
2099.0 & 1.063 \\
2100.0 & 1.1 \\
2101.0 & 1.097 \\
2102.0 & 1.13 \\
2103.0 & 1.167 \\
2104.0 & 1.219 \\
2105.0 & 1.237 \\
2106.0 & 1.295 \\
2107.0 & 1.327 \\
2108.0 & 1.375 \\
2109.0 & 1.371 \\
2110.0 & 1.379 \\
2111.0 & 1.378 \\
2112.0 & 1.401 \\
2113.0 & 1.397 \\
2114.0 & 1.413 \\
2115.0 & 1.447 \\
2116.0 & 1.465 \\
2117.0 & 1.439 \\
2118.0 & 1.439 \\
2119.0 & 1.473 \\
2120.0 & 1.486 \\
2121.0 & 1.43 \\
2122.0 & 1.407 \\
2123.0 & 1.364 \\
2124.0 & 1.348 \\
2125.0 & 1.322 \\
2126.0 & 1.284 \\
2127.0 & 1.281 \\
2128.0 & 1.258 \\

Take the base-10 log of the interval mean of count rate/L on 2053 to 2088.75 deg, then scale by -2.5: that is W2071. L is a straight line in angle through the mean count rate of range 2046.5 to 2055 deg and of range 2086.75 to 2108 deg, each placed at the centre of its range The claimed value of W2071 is 0.26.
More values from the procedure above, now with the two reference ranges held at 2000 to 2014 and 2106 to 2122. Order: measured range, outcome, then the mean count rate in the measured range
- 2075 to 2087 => 0.20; 1.12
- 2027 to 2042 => 0.07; 1.2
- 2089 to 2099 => 0.25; 1.09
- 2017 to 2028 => 0.06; 1.19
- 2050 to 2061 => 0.26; 1.03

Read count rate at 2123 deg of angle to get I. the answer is 1.364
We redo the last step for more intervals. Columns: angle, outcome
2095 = 1.079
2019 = 1.206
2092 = 1.147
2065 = 0.5562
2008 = 1.256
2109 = 1.371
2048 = 1.292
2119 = 1.473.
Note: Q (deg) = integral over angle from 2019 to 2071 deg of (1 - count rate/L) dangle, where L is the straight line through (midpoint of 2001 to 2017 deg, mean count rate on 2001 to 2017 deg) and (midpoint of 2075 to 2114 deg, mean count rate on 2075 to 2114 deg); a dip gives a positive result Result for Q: 5.9 deg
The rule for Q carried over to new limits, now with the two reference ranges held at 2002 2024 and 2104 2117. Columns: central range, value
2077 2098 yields 3.6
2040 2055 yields 0.1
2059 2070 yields 5.5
